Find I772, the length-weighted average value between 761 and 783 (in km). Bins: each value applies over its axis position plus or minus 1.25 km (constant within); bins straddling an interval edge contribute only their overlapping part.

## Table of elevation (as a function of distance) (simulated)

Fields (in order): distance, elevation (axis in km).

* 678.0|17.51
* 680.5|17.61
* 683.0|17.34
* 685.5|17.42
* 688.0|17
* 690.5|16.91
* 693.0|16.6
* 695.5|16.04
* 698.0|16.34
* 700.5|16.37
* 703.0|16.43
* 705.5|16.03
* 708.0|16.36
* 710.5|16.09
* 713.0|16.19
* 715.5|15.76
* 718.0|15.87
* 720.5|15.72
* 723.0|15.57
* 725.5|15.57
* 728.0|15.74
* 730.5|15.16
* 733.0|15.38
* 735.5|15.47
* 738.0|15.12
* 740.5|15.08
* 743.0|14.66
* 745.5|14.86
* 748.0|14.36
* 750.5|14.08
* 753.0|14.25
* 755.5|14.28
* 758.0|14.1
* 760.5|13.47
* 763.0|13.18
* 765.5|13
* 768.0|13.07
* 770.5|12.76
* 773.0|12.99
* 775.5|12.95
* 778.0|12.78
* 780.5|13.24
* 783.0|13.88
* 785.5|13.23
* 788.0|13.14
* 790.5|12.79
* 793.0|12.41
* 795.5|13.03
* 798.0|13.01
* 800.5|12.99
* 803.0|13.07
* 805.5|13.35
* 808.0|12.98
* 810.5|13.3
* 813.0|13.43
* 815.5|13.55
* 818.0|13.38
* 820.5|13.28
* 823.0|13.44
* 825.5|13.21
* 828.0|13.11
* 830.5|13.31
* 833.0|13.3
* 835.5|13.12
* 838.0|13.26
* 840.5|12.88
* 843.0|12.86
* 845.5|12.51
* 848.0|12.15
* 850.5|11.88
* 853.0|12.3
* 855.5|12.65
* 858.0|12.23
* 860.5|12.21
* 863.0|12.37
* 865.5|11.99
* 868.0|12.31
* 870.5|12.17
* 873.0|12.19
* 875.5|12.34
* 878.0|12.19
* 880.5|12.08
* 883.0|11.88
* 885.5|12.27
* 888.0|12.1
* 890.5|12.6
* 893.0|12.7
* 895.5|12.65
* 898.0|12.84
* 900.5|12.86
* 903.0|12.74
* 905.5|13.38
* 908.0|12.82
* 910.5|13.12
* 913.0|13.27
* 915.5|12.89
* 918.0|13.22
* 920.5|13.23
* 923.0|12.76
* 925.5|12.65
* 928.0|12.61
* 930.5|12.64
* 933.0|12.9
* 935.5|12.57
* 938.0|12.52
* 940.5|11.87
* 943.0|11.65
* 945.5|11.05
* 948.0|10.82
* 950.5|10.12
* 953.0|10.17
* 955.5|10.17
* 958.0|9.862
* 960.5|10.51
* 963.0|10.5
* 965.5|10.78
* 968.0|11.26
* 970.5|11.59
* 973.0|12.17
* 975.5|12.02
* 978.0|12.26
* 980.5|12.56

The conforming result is 13.1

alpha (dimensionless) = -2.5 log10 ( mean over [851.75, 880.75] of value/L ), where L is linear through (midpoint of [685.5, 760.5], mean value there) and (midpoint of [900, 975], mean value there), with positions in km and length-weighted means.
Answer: 0.076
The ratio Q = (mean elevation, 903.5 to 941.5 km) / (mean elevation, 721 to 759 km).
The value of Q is 0.86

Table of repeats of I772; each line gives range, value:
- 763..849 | 13.1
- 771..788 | 13.2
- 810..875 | 12.8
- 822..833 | 13.3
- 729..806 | 13.7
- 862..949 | 12.5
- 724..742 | 15.4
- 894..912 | 12.9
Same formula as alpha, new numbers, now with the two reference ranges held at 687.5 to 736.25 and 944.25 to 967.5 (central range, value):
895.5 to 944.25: -0.13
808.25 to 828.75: 0.02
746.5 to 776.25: 0.10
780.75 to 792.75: 0.09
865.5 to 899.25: -0.02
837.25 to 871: 0.03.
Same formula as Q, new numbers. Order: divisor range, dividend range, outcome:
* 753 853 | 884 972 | 0.92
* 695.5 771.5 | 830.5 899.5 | 0.83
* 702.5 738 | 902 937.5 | 0.82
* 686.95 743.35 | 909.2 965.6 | 0.74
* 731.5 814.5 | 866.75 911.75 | 0.92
